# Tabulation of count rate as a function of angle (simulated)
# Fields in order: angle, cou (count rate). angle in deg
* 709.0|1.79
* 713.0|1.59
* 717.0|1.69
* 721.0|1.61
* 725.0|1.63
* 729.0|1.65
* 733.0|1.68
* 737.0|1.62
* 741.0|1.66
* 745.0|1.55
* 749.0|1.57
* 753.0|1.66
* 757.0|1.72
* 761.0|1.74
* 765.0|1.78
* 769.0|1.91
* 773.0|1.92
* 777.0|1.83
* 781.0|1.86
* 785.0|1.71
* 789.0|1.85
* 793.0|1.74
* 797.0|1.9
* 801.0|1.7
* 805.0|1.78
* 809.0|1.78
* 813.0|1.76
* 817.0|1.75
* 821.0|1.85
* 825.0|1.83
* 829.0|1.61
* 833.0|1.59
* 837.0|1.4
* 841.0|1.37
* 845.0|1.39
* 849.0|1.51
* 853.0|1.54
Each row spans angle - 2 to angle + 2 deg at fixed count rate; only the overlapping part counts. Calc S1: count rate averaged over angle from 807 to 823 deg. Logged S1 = 1.79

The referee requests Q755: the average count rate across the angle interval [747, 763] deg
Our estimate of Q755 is 1.67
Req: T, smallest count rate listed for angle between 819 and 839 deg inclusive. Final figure 1.4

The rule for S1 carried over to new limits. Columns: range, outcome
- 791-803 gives 1.78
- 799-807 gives 1.74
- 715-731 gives 1.65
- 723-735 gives 1.65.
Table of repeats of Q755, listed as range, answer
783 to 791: 1.78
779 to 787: 1.79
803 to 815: 1.77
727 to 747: 1.63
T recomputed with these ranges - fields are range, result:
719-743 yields 1.61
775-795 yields 1.71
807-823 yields 1.75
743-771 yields 1.55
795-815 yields 1.7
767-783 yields 1.83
